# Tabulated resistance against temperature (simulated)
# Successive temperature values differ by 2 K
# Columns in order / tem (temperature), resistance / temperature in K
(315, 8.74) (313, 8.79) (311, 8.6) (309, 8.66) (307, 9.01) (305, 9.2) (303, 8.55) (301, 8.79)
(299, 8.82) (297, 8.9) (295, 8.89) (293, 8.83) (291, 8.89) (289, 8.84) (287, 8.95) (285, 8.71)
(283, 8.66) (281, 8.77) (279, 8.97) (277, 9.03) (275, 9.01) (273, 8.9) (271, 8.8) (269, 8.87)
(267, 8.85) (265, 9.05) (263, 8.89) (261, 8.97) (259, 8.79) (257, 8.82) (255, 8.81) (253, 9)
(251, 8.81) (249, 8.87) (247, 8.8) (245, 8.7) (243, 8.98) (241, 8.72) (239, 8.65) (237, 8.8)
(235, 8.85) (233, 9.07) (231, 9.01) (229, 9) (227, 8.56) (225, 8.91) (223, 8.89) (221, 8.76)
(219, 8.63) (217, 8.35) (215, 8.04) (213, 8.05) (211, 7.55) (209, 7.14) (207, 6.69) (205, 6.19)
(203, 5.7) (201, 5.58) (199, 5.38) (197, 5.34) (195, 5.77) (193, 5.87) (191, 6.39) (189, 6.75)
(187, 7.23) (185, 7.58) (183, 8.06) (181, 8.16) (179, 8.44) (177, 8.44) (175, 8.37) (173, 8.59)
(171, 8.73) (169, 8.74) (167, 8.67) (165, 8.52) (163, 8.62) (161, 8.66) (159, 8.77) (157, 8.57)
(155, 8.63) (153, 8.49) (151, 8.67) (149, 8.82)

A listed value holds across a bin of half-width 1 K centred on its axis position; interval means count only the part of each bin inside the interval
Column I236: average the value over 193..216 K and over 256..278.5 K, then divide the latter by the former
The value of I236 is 1.4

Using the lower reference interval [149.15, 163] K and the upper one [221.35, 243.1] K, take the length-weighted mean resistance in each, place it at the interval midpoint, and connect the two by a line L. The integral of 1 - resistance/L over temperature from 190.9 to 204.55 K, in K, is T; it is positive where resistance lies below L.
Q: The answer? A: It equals 4.77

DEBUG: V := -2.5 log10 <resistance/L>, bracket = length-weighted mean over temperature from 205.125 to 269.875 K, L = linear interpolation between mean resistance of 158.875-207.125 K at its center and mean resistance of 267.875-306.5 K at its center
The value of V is -0.05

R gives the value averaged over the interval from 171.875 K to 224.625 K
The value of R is 7.33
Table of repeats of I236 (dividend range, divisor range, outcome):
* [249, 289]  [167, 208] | 1.24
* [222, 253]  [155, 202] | 1.16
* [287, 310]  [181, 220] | 1.29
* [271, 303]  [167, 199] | 1.19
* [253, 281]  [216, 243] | 1.01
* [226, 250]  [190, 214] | 1.40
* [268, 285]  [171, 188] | 1.09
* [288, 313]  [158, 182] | 1.03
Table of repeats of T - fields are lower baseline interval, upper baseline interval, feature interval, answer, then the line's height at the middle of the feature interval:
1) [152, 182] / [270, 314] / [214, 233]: 0.0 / 8.69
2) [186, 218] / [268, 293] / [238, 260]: -2.3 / 7.97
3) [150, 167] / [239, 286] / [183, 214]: 7.8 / 8.71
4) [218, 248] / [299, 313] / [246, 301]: -0.4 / 8.81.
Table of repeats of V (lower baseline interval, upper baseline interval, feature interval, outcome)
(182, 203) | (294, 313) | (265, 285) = -0.09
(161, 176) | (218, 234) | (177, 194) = 0.18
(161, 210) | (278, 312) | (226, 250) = -0.10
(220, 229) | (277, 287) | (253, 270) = -0.01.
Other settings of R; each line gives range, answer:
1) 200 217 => 6.95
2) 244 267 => 8.86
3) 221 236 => 8.89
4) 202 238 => 8.12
